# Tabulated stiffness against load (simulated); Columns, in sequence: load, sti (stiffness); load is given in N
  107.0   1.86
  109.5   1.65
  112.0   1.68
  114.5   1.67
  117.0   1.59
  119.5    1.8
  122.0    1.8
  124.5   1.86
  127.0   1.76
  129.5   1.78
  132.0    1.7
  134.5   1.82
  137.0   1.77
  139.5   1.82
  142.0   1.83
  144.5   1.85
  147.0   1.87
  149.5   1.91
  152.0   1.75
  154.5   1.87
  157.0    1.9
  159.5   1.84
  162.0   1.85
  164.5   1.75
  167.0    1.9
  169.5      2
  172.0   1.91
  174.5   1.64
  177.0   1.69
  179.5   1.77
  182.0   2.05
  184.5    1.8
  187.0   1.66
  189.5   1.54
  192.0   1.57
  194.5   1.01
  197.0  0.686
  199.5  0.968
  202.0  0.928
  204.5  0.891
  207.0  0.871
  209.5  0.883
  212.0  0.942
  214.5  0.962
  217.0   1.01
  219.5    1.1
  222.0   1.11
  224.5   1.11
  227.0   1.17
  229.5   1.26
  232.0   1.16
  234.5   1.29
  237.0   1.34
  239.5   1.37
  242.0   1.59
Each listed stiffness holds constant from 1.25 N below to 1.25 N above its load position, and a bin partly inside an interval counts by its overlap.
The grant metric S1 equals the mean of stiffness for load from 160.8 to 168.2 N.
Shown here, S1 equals 1.83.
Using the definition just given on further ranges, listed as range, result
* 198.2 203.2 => 0.946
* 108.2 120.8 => 1.68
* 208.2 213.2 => 0.912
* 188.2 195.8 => 1.37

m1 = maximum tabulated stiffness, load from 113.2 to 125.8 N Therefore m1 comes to 1.86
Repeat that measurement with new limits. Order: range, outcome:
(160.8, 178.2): 2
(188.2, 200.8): 1.57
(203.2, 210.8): 0.891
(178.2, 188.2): 2.05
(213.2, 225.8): 1.11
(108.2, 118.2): 1.68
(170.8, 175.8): 1.91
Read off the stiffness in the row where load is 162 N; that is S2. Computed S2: 1.85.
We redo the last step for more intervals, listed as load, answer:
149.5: 1.91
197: 0.686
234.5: 1.29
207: 0.871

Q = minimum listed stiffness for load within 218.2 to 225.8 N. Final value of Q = 1.1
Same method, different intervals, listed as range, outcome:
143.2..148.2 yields 1.85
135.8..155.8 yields 1.75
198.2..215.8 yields 0.871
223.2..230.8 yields 1.11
